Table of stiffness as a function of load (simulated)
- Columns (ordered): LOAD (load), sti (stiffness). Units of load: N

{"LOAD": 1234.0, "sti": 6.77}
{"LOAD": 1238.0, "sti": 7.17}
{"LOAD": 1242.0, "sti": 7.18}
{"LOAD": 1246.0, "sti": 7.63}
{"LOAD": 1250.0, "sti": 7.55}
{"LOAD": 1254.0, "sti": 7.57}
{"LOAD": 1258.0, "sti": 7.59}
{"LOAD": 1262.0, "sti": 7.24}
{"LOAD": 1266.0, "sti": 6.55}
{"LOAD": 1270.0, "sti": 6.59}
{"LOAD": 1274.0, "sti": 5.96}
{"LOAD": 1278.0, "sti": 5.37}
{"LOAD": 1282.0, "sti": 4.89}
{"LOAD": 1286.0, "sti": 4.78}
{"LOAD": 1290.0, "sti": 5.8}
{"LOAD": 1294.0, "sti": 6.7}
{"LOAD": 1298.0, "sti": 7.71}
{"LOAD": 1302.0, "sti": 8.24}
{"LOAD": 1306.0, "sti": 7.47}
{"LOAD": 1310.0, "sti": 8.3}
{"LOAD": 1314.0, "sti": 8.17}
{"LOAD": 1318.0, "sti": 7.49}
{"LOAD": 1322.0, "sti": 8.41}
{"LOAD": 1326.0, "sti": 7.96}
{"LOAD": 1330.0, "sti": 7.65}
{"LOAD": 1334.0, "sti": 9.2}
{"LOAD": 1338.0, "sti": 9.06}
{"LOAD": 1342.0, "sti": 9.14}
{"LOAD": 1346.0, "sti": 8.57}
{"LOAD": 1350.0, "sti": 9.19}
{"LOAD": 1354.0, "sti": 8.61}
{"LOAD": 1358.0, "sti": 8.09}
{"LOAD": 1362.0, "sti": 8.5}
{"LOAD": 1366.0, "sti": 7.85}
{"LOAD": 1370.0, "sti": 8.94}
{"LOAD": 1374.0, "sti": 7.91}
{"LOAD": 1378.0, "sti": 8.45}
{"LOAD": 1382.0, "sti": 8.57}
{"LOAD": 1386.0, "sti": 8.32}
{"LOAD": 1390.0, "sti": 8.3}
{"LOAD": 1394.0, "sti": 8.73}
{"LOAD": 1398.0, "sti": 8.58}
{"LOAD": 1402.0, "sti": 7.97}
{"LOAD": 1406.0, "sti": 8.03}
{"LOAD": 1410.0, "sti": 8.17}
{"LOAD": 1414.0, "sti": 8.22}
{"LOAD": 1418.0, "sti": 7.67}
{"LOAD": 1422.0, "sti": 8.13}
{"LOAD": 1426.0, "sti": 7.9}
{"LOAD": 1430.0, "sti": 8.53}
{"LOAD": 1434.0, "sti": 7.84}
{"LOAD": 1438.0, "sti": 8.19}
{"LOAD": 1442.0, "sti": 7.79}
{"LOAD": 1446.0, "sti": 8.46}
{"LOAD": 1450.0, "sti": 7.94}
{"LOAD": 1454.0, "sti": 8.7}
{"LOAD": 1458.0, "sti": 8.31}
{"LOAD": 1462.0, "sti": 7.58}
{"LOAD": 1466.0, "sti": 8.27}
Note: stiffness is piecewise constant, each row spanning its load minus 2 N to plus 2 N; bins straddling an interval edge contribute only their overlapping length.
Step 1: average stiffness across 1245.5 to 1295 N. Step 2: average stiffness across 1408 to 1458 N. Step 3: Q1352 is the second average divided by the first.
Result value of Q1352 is 1.3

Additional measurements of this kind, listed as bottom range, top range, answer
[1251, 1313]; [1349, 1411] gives 1.24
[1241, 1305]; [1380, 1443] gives 1.22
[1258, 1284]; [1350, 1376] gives 1.35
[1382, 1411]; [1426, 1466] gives 0.98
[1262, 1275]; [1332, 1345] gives 1.39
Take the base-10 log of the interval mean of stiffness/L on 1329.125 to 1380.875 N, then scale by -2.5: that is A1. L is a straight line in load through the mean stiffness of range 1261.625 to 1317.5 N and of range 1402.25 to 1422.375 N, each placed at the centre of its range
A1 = -0.159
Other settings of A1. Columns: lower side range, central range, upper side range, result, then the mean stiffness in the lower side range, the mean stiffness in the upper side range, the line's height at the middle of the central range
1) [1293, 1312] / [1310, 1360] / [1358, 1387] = -0.057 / 7.74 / 8.35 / 8.02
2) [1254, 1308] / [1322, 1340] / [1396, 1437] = -0.185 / 6.57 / 8.11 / 7.14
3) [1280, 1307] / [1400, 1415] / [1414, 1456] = -0.039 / 6.48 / 8.12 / 7.8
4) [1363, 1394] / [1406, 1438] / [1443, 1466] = 0.025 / 8.37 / 8.19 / 8.26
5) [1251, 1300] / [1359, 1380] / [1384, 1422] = -0.078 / 6.42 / 8.22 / 7.74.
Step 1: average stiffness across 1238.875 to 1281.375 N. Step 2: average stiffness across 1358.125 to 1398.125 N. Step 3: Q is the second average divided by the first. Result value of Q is 1.22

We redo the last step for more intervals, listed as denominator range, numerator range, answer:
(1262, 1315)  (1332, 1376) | 1.30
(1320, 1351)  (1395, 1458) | 0.95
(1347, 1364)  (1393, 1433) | 0.95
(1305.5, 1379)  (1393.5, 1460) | 0.97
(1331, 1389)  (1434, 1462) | 0.95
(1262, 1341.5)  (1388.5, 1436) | 1.13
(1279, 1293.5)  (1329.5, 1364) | 1.63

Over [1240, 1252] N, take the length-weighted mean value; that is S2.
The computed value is 7.45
